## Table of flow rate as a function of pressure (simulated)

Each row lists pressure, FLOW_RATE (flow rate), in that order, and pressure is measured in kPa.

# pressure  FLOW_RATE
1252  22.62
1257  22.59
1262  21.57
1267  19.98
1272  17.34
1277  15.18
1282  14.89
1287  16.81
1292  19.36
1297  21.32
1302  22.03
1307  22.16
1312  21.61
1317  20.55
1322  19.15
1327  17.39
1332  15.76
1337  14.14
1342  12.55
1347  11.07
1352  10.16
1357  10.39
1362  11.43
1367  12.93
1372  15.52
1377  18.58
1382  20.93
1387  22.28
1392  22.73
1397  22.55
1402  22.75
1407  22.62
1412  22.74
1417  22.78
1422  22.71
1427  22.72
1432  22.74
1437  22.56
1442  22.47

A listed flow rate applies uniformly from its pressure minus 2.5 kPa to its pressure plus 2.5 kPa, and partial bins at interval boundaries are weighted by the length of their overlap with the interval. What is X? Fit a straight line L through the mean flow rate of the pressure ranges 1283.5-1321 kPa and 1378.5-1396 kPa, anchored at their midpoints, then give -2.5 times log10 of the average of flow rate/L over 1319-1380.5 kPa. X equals 0.429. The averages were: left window 20.3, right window 21.8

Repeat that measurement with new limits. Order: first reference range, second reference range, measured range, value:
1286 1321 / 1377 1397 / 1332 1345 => 0.465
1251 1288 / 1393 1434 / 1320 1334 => 0.168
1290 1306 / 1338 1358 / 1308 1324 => -0.174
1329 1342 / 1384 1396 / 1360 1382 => 0.276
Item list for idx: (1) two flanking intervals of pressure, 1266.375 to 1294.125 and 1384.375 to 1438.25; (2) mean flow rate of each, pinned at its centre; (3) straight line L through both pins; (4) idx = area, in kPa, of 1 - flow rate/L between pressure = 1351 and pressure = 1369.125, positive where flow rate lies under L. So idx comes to 8.1 kPa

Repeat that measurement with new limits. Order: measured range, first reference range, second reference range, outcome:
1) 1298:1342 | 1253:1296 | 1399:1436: 2.47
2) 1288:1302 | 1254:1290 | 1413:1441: -0.89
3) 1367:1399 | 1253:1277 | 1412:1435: 3.25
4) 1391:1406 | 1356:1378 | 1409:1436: -3.10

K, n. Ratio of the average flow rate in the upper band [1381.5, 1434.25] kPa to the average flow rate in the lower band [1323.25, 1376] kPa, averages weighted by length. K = 1.7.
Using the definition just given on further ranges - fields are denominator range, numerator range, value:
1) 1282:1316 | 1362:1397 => 0.92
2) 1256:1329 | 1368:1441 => 1.11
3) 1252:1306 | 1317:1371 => 0.72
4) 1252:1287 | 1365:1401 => 1.04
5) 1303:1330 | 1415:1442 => 1.12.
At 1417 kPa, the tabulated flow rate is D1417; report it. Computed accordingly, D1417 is 22.78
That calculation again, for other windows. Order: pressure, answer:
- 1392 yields 22.73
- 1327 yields 17.39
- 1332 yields 15.76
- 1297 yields 21.32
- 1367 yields 12.93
